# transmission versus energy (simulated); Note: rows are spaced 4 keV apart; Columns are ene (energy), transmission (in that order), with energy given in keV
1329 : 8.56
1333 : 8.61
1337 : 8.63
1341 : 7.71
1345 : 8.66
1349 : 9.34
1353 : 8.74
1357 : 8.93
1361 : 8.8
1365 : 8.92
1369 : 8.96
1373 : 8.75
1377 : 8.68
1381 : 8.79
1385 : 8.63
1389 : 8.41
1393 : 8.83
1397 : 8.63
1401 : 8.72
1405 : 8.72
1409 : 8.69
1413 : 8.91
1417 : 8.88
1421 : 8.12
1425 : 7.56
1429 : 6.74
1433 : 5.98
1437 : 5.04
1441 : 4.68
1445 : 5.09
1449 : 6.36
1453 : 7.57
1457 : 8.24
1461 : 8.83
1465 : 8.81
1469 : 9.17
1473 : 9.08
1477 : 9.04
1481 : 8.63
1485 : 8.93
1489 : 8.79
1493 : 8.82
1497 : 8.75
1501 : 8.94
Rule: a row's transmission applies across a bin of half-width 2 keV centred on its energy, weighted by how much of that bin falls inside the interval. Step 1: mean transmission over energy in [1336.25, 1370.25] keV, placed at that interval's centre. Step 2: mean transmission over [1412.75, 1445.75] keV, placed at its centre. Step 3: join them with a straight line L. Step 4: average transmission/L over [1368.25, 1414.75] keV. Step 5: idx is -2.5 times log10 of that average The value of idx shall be -0.13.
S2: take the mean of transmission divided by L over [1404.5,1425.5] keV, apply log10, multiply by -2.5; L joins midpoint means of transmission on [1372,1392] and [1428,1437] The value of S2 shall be -0.22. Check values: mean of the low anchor 8.66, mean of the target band 8.53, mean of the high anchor 6.02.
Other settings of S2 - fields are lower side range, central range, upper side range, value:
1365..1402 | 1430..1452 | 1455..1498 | 0.492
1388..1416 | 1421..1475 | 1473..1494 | 0.218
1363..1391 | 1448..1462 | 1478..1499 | 0.132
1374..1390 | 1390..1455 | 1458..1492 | 0.178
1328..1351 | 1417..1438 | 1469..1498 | 0.248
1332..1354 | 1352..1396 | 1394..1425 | -0.020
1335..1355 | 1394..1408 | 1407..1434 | -0.079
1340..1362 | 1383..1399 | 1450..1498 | 0.011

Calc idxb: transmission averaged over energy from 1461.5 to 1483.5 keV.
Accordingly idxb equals 8.94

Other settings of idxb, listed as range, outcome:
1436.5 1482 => 7.6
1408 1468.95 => 7.34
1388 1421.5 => 8.69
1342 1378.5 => 8.84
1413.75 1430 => 7.98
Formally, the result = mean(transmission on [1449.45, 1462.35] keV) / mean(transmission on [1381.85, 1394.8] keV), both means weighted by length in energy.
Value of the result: 0.92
